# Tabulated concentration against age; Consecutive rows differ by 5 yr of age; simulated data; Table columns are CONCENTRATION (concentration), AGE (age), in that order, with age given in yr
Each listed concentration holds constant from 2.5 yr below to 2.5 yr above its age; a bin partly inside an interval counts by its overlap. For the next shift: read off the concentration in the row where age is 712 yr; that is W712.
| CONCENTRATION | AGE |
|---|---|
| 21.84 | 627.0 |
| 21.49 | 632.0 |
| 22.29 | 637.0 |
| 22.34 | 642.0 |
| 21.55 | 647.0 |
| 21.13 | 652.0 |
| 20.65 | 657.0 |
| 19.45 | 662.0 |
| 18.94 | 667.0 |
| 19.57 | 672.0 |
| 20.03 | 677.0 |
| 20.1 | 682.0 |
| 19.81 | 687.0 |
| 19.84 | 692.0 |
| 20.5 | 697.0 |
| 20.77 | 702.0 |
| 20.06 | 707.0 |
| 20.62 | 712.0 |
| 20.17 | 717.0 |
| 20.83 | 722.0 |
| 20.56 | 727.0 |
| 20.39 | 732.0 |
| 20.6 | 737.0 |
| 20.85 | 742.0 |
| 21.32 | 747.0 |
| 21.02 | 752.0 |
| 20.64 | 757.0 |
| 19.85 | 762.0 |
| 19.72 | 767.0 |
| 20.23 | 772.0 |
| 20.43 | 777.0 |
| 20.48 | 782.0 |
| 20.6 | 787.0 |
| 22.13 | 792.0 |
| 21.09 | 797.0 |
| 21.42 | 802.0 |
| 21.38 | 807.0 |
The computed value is 20.62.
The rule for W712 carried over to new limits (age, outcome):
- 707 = 20.06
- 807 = 21.38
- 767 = 19.72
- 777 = 20.43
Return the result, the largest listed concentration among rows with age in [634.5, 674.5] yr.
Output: 22.34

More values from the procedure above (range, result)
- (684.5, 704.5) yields 20.77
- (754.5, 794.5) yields 22.13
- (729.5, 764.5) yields 21.32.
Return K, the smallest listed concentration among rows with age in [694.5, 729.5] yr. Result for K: 20.06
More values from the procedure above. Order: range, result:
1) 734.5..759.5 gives 20.6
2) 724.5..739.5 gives 20.39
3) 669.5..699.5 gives 19.57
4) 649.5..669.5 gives 18.94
